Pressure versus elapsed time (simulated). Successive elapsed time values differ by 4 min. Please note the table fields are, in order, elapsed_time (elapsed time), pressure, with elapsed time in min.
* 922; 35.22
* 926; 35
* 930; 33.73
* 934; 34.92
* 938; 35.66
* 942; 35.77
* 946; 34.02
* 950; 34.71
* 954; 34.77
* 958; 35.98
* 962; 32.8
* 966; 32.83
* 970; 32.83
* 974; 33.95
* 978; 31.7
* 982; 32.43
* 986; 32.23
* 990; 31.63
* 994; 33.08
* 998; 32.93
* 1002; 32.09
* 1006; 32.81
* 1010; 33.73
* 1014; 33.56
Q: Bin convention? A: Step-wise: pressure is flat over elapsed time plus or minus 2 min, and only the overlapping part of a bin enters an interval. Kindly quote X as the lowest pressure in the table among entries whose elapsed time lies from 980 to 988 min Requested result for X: 32.23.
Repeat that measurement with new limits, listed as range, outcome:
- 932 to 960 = 34.02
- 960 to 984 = 31.7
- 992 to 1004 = 32.09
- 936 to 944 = 35.66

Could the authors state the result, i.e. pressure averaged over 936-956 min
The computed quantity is 35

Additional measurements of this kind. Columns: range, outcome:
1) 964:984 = 32.7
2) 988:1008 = 32.5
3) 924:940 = 34.8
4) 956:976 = 33.7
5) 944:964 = 34.5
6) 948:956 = 34.7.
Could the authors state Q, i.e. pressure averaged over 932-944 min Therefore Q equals 35.5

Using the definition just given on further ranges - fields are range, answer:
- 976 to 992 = 32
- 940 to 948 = 34.9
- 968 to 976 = 33.4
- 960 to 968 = 32.8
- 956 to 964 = 34.4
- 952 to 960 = 35.4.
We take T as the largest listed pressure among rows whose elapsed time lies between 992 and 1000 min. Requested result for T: 33.08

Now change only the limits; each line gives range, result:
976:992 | 32.43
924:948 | 35.77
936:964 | 35.98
